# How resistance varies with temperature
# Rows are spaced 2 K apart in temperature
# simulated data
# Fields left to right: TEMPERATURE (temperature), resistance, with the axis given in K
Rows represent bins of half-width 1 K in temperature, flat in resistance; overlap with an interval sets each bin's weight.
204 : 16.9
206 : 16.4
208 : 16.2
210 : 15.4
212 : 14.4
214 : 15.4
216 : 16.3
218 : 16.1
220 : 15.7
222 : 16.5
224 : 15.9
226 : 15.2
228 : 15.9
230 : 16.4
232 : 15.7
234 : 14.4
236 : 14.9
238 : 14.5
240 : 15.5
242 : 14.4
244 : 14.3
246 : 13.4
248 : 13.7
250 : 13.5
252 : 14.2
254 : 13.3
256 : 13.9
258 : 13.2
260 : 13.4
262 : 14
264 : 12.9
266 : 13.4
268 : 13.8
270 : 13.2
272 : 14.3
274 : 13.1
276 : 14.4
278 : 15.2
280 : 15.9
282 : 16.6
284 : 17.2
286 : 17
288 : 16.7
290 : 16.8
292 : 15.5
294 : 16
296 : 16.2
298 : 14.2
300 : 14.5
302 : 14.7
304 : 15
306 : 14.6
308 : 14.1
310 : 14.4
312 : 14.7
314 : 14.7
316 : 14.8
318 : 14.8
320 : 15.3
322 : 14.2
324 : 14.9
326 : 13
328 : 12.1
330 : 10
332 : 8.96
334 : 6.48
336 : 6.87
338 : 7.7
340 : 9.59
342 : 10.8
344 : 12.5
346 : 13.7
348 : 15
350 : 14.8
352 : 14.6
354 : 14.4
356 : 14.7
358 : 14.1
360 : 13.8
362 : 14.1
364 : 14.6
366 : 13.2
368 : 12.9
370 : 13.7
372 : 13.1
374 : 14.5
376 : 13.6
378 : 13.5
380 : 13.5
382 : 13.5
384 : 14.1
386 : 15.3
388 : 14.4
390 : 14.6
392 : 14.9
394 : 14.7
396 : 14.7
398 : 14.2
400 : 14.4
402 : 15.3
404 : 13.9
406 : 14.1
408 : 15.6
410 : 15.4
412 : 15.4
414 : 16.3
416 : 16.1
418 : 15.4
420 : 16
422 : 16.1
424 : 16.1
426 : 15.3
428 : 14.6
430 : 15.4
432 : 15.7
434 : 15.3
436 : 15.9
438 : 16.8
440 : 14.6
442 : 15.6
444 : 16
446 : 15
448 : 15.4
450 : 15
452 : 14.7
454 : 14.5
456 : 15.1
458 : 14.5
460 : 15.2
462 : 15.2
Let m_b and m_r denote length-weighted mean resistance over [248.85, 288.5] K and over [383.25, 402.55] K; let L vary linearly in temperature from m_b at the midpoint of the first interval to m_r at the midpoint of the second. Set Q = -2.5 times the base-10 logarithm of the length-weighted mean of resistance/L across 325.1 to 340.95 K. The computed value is 0.48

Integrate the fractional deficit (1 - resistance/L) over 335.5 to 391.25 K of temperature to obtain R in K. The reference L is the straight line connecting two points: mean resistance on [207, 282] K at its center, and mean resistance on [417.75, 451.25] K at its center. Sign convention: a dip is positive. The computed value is 6.96 K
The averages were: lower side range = 14.7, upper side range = 15.5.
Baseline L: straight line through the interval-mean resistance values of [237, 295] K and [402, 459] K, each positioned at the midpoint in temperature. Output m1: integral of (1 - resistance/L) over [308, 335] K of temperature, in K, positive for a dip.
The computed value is 3.4 K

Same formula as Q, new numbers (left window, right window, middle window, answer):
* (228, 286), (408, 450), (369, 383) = 0.12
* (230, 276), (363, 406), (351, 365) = -0.02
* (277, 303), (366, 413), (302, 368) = 0.16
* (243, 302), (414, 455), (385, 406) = 0.05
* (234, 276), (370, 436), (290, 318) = -0.06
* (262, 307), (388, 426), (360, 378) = 0.11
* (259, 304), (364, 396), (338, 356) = 0.11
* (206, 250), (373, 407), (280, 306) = -0.07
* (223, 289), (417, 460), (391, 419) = 0.02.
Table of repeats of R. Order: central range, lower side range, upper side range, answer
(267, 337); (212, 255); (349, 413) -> 2.68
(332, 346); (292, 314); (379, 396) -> 5.09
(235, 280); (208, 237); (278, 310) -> 4.71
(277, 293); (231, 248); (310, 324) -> -1.84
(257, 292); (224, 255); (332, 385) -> -1.76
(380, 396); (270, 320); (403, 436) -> 0.96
